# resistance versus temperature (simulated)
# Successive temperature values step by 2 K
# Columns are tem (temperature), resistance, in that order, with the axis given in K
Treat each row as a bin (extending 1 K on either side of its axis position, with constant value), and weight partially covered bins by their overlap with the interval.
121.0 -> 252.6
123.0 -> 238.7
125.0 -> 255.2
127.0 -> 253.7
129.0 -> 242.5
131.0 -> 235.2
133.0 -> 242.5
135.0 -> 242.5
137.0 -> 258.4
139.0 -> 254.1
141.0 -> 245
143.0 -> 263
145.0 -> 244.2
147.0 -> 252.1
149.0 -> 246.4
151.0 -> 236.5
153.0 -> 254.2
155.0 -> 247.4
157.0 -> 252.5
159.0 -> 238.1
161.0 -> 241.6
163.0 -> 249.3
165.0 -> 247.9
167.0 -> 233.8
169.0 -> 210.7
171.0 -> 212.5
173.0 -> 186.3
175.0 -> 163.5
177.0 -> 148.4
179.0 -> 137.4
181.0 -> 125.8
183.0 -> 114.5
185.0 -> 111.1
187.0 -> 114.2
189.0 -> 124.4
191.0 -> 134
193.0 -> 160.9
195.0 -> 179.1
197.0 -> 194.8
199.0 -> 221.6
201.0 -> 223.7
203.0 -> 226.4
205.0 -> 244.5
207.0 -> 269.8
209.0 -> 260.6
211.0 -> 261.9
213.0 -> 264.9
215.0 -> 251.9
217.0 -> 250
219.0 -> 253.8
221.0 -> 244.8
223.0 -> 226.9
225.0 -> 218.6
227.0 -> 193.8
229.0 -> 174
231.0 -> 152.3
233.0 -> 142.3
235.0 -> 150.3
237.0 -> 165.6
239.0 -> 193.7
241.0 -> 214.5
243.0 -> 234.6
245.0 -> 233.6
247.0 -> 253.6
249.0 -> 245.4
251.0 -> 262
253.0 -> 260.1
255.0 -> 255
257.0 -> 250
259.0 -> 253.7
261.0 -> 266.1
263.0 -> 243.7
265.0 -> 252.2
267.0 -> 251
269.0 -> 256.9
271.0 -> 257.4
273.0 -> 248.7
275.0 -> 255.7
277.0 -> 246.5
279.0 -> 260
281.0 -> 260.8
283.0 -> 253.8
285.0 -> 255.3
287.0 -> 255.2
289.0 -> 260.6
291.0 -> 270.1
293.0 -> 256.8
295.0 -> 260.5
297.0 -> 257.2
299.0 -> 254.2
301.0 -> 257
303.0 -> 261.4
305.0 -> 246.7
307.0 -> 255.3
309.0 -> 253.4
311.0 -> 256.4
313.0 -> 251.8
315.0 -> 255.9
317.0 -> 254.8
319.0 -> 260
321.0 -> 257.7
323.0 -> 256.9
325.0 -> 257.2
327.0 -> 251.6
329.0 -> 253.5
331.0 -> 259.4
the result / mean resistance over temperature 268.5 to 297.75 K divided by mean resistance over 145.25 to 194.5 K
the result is 1.32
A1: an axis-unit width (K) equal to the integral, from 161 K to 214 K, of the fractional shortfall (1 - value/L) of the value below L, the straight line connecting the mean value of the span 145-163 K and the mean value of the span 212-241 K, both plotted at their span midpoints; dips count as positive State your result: 7.6 K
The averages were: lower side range 246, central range 194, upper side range 206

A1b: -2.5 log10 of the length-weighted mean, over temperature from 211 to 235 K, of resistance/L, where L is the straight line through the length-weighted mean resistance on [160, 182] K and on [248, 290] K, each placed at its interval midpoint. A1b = 0.06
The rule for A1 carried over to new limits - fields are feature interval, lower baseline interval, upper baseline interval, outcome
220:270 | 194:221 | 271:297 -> 4.9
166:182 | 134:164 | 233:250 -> 4.1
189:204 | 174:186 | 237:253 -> -2.6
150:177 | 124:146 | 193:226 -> 2.0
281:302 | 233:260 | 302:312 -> -0.9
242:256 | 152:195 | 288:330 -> -1.5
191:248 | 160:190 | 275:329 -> -3.5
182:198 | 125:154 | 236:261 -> 6.7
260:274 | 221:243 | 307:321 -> -2.4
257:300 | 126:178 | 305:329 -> -1.0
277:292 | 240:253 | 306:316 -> -0.5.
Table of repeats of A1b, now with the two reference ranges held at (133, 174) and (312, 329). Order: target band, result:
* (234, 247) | 0.220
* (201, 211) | -0.015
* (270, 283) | -0.013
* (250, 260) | -0.027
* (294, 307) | -0.010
